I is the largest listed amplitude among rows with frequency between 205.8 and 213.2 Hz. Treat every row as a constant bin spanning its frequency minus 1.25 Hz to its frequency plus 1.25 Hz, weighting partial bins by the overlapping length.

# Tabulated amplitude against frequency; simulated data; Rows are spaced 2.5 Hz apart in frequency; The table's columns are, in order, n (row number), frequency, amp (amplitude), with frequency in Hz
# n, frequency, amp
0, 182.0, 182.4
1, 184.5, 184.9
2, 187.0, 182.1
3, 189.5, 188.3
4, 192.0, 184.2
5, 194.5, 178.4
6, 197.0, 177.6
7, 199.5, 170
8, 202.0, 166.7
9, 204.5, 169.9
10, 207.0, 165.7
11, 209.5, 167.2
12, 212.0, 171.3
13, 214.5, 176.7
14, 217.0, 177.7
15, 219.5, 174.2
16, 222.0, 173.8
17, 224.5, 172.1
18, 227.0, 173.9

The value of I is 171.3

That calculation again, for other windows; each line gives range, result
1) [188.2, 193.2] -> 188.3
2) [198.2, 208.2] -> 170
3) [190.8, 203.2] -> 184.2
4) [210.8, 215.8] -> 176.7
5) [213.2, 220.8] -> 177.7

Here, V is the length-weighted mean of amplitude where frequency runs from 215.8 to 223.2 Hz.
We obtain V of 175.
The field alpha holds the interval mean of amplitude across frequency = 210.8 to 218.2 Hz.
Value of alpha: 175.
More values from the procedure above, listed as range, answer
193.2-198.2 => 178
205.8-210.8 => 167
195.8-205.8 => 171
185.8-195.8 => 183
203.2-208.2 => 168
